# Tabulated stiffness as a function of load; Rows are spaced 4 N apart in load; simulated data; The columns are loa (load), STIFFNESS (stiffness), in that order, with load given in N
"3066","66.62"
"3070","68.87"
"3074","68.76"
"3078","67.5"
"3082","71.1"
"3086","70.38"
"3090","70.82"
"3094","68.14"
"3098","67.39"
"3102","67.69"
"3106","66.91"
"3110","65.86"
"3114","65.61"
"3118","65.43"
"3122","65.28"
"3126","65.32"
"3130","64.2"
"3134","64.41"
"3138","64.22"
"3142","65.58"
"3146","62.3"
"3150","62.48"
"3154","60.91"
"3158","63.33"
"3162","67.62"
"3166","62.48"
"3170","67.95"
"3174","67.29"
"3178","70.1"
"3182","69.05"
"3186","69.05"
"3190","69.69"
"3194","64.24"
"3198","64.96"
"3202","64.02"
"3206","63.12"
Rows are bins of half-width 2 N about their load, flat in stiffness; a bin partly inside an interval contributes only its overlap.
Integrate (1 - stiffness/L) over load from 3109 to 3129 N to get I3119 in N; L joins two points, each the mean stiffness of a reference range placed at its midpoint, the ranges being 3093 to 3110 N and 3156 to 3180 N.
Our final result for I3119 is 0.5 N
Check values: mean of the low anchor 67.3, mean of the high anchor 66.5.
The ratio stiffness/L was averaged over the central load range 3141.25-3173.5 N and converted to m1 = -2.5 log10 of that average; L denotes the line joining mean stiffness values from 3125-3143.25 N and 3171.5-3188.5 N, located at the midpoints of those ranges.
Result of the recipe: 0.04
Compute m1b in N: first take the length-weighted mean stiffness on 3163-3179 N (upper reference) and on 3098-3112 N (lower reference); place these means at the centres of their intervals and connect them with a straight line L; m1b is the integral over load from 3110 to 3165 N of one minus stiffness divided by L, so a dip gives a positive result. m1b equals 2.03 N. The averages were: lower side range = 66.9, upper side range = 66.8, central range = 64.4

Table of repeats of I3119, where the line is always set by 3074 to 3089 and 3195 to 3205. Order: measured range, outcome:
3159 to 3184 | -0.63 N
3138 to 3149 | 0.49 N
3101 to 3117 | 0.47 N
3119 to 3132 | 0.52 N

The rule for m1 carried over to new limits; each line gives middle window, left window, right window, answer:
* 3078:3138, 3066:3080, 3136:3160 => -0.02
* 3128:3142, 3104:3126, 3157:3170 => 0.02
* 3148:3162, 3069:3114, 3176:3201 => 0.08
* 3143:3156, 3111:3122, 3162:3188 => 0.08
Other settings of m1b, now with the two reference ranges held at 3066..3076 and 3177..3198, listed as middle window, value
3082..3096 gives -0.34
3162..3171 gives 0.35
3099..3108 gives 0.13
